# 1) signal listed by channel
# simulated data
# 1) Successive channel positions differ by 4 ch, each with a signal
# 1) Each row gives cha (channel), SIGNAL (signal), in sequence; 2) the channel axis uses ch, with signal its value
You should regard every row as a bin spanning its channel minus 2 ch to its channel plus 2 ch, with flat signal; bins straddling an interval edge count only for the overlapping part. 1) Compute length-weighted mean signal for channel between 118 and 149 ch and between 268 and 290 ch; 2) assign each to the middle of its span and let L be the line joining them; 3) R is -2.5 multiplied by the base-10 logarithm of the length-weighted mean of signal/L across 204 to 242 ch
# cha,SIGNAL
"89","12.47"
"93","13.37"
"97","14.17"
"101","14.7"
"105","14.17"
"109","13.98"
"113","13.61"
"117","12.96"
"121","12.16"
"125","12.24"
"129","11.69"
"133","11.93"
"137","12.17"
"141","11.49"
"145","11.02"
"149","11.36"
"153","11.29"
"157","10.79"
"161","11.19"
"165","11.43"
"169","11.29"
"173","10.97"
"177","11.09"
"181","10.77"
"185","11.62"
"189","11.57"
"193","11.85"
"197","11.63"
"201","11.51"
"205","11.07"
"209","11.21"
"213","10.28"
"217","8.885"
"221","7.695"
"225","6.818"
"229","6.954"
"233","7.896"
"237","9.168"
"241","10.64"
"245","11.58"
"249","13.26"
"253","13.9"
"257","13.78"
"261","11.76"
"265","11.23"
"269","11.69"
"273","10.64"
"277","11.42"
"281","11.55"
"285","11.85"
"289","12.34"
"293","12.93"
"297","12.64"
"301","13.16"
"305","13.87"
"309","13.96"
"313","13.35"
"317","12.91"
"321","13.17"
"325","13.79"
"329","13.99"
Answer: 0.28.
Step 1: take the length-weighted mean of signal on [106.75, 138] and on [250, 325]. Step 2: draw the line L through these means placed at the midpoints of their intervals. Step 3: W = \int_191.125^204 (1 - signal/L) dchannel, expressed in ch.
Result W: 1.02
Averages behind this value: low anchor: 12.6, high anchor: 12.6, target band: 11.6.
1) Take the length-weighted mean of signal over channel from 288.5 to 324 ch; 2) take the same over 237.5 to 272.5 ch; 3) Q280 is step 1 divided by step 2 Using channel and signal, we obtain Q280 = 1.10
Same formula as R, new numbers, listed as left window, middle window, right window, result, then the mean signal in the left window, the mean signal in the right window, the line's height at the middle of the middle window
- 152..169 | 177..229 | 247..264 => 0.16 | 11.2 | 13.1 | 12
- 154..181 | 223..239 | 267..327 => 0.47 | 11.1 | 12.6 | 11.8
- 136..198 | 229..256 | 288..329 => 0.14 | 11.3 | 13.3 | 12.4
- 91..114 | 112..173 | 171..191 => 0.08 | 14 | 11.2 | 12.6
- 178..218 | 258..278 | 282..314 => 0.08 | 11.1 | 13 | 12.4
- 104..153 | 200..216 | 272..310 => 0.14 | 12.3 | 12.4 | 12.4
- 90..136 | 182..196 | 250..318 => 0.11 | 13.1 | 12.5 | 12.9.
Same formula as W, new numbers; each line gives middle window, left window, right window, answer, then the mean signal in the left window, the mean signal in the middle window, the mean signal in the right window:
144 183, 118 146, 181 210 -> 1.8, 11.9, 11.1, 11.5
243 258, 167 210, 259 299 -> -1.8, 11.3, 13.1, 11.8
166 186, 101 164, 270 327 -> 1.9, 12.2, 11.1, 12.7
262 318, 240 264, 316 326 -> 2.5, 12.5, 12.4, 13.3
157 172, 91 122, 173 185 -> 0.5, 13.7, 11.2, 11.1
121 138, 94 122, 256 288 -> 1.8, 13.7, 12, 11.7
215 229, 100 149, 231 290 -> 4.9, 12.6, 7.68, 11.5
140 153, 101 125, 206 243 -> 0.8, 13.4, 11.3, 8.9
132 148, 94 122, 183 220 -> 1.5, 13.7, 11.6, 11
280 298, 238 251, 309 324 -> 0.5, 11.6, 12.3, 13.3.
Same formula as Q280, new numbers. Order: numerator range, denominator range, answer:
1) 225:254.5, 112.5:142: 0.83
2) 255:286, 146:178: 1.05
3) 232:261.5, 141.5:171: 1.04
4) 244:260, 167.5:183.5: 1.19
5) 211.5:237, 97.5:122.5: 0.60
